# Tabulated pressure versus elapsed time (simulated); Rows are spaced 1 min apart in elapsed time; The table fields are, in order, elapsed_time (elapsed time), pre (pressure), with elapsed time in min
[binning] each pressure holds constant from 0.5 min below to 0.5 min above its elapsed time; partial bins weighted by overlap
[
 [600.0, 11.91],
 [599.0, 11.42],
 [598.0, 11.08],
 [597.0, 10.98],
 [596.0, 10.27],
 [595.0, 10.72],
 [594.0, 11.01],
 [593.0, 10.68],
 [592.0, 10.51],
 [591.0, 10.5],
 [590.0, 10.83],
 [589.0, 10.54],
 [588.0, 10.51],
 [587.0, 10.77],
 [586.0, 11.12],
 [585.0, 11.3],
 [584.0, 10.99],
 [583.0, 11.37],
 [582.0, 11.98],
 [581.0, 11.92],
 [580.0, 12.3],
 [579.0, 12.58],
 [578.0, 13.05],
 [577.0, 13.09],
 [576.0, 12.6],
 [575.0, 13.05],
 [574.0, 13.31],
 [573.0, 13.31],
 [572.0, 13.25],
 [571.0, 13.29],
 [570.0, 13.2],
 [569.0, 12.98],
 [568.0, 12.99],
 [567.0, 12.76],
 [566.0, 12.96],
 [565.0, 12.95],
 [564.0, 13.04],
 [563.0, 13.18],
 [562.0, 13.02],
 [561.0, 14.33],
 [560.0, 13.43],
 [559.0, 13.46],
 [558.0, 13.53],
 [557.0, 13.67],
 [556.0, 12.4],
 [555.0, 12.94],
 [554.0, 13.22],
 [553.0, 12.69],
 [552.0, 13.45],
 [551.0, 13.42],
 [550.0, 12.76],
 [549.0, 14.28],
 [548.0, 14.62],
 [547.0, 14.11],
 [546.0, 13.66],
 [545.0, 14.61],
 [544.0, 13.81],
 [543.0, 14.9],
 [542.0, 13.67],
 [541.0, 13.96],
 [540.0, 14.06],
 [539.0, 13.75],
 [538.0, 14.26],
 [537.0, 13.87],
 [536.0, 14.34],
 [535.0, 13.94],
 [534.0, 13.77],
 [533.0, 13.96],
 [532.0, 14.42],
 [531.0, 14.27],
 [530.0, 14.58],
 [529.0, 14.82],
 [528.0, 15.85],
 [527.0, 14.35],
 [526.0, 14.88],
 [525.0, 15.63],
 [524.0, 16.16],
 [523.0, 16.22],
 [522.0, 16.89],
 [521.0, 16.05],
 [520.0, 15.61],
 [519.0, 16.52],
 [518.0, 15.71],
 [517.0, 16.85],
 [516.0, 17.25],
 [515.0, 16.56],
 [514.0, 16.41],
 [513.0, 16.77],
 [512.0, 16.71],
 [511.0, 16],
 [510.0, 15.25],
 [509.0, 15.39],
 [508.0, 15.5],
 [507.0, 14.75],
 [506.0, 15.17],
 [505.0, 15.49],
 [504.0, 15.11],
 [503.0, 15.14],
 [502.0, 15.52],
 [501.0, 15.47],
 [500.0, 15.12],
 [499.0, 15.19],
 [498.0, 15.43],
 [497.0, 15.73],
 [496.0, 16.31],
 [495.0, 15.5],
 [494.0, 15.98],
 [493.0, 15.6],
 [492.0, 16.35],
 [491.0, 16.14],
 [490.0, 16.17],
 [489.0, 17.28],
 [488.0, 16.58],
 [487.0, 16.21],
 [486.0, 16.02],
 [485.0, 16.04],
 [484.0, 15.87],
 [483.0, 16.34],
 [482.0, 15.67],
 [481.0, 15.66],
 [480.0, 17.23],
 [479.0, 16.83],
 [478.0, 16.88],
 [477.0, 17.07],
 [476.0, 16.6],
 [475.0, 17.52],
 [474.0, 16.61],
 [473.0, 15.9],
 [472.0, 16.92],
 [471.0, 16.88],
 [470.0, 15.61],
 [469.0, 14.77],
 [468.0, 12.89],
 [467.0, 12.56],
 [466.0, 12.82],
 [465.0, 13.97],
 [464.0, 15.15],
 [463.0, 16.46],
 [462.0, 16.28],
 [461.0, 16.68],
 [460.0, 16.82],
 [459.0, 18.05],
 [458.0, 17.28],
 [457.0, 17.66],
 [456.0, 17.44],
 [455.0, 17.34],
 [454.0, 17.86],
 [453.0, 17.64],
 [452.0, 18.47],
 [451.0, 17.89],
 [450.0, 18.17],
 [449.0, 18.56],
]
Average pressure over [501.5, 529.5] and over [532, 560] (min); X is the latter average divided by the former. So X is 0.87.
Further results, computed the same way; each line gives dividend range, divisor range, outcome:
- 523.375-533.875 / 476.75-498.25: 0.92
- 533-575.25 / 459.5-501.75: 0.85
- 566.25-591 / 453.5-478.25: 0.75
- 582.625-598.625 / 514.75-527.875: 0.67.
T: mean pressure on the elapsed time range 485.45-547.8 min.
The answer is 15.3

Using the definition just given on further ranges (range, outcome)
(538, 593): 12.8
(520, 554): 14.4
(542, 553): 13.9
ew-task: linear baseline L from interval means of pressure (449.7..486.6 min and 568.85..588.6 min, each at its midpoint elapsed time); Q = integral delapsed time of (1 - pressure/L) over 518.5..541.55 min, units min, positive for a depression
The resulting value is -1.3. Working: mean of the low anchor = 16.4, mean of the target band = 14.9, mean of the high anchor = 12.3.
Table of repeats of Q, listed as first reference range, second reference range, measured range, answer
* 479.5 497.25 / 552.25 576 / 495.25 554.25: -1.1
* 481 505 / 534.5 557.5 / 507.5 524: -1.4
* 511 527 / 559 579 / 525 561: 1.9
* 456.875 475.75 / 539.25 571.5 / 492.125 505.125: -0.5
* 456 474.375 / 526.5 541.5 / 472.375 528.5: -3.8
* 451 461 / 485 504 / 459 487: 1.5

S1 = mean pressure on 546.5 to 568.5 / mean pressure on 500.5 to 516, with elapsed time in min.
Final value 0.85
